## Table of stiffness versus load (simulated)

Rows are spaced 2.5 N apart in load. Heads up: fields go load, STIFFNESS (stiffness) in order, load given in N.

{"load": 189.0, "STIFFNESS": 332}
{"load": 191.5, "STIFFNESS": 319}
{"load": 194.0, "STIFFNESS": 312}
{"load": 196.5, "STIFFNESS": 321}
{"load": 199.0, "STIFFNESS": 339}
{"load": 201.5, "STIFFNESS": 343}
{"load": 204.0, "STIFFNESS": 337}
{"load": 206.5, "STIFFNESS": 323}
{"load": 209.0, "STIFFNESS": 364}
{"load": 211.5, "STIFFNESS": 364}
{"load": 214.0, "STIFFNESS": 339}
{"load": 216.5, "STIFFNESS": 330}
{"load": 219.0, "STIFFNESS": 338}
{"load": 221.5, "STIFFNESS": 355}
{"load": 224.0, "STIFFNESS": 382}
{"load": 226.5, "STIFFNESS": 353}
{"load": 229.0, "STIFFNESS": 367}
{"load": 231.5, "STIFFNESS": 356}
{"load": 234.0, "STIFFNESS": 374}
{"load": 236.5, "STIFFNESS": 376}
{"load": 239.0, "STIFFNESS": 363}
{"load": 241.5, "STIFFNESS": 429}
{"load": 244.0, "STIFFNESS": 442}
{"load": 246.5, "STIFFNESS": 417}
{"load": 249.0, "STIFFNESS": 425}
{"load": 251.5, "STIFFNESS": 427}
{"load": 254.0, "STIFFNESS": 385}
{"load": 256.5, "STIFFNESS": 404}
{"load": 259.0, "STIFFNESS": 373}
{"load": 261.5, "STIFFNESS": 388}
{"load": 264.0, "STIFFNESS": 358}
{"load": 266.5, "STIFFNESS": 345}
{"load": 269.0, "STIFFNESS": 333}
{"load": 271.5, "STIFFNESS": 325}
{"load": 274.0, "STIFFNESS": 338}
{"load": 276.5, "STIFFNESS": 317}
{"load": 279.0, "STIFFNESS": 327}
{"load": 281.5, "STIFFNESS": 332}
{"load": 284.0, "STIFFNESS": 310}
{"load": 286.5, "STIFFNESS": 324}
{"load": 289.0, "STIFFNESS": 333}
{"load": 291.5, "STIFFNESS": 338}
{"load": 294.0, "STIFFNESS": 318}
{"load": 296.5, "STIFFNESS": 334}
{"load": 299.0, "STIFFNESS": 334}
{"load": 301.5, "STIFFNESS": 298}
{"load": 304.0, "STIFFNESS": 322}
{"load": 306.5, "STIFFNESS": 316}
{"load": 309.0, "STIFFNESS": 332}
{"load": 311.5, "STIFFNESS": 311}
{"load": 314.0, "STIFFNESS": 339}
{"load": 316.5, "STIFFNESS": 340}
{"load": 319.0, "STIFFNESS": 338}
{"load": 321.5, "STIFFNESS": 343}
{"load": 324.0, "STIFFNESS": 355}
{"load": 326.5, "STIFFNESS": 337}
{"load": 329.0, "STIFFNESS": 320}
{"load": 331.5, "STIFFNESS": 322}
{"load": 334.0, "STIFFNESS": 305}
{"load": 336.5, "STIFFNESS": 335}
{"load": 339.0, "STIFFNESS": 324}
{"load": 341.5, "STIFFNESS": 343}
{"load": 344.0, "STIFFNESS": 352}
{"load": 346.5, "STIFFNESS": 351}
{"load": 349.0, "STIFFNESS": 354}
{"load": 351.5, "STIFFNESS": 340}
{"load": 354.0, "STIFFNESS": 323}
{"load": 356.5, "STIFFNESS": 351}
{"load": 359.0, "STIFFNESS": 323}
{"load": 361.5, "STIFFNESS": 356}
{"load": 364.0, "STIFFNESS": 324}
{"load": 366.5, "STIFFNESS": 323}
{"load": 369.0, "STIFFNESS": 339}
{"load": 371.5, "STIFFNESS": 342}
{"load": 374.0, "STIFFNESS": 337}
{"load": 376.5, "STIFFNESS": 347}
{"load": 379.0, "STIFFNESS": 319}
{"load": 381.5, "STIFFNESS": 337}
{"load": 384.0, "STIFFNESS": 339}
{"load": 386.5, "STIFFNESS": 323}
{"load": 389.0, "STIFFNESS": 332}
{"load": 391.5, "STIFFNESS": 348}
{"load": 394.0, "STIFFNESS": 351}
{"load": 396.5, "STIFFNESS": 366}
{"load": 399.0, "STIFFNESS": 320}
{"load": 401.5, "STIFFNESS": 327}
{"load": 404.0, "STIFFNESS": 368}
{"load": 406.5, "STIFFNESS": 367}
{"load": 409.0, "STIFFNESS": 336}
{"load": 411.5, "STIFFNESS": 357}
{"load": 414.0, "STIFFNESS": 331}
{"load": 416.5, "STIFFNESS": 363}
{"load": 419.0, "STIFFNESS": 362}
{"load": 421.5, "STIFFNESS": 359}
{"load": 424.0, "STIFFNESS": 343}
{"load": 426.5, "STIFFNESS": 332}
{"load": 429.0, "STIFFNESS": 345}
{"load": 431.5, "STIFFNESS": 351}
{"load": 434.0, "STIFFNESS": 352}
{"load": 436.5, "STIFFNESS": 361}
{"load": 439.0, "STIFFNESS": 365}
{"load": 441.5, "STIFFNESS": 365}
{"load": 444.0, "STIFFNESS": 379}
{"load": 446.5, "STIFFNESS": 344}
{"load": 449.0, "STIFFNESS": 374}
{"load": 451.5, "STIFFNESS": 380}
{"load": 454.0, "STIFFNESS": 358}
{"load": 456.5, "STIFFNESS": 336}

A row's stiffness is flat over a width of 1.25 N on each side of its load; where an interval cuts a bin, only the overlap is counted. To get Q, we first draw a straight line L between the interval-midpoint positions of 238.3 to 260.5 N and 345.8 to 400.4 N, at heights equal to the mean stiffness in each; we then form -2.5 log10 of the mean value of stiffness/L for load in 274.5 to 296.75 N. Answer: 0.188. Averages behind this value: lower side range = 408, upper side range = 338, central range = 326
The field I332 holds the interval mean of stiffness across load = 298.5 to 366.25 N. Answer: 333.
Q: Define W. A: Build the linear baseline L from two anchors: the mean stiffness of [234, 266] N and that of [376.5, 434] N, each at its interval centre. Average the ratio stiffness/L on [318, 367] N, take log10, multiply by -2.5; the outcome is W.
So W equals 0.09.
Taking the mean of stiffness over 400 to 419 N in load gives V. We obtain 350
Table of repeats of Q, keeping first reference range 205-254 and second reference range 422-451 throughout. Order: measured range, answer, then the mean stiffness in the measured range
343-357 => 0.06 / 345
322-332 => 0.10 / 335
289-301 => 0.12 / 329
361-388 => 0.09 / 334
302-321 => 0.12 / 328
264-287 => 0.13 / 330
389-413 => 0.04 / 348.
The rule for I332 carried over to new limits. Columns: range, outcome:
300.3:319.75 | 324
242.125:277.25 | 379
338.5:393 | 338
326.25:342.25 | 325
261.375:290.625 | 334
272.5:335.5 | 327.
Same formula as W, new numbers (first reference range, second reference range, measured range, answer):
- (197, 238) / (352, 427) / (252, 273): -0.05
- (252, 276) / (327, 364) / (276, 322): 0.08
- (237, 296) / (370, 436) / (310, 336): 0.08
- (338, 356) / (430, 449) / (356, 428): 0.03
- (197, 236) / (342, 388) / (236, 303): -0.04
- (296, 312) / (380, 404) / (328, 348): -0.01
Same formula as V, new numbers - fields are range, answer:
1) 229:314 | 355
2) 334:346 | 336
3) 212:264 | 380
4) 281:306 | 324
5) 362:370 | 331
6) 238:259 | 410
